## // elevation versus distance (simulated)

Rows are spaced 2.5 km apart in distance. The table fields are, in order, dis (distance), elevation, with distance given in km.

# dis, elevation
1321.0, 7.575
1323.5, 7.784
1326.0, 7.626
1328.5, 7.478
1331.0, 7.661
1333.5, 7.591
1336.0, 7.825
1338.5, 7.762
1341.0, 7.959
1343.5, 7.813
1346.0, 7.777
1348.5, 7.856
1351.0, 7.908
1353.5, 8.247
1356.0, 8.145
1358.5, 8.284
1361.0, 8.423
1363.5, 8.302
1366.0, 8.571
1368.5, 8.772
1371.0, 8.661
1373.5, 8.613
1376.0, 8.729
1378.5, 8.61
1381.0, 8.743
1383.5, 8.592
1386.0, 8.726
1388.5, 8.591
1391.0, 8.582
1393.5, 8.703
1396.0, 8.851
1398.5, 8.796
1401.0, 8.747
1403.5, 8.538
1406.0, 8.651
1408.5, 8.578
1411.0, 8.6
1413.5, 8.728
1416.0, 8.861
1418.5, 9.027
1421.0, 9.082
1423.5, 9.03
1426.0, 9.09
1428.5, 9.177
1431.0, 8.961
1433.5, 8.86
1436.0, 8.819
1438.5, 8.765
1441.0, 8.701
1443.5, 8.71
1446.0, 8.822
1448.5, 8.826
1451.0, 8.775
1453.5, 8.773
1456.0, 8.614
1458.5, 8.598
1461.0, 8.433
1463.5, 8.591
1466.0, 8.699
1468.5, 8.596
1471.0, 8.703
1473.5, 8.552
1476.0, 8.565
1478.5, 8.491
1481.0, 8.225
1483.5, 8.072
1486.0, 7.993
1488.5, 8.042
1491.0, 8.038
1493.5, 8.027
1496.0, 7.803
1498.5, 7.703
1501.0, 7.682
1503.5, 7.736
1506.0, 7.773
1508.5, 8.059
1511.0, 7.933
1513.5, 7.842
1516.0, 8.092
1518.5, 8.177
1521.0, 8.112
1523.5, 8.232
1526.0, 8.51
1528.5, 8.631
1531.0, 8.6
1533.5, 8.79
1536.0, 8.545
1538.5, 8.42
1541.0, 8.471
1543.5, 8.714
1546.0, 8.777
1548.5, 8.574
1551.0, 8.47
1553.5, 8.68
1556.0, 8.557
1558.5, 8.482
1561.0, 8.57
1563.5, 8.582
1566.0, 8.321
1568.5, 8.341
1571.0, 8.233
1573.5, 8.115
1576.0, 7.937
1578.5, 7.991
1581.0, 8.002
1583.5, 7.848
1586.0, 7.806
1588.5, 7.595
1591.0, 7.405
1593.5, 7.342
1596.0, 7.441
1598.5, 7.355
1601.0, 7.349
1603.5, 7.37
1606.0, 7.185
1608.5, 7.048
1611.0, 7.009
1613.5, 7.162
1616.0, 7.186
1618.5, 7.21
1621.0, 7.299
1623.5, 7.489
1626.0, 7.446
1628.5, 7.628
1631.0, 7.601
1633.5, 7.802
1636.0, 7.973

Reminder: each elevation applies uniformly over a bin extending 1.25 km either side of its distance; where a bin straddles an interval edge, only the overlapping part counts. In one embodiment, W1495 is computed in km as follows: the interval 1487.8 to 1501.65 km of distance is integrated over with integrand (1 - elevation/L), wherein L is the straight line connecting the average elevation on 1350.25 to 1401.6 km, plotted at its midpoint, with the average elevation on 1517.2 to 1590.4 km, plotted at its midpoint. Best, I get 0.87 km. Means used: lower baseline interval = 8.56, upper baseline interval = 8.34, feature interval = 7.88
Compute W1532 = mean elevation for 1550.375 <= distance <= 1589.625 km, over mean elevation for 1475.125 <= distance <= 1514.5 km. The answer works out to 1.0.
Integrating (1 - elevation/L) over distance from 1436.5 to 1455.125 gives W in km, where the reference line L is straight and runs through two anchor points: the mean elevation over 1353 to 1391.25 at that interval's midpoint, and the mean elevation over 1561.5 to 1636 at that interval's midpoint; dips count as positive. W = -1.2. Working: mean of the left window 8.54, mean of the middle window 8.77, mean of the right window 7.64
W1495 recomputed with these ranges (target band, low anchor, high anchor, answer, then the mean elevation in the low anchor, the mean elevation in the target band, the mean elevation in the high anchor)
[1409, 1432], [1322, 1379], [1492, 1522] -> -2.7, 8.1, 8.94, 7.91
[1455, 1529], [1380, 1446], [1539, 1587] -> 3.0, 8.79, 8.21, 8.34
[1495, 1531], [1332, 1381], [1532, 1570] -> 1.9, 8.21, 8.04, 8.55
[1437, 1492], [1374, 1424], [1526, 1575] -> 0.7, 8.73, 8.53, 8.52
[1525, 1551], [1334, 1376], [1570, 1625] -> -3.1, 8.19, 8.6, 7.51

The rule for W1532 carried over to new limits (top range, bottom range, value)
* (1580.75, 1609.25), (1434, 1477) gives 0.86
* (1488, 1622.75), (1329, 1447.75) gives 0.94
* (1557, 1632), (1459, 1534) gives 0.93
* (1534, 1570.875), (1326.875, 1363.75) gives 1.08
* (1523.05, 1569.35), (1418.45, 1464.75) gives 0.97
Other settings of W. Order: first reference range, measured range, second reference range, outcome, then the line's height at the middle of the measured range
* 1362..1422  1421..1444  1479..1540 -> -1.1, 8.5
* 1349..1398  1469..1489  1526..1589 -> 0.2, 8.44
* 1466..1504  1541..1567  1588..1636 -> -2.8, 7.74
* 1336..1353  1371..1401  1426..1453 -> -1.4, 8.29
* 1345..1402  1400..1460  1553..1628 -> -3.7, 8.29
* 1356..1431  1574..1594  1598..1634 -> -0.6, 7.53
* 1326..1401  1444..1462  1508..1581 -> -0.8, 8.33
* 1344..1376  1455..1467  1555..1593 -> -0.6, 8.21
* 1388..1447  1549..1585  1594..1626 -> -3.2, 7.61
